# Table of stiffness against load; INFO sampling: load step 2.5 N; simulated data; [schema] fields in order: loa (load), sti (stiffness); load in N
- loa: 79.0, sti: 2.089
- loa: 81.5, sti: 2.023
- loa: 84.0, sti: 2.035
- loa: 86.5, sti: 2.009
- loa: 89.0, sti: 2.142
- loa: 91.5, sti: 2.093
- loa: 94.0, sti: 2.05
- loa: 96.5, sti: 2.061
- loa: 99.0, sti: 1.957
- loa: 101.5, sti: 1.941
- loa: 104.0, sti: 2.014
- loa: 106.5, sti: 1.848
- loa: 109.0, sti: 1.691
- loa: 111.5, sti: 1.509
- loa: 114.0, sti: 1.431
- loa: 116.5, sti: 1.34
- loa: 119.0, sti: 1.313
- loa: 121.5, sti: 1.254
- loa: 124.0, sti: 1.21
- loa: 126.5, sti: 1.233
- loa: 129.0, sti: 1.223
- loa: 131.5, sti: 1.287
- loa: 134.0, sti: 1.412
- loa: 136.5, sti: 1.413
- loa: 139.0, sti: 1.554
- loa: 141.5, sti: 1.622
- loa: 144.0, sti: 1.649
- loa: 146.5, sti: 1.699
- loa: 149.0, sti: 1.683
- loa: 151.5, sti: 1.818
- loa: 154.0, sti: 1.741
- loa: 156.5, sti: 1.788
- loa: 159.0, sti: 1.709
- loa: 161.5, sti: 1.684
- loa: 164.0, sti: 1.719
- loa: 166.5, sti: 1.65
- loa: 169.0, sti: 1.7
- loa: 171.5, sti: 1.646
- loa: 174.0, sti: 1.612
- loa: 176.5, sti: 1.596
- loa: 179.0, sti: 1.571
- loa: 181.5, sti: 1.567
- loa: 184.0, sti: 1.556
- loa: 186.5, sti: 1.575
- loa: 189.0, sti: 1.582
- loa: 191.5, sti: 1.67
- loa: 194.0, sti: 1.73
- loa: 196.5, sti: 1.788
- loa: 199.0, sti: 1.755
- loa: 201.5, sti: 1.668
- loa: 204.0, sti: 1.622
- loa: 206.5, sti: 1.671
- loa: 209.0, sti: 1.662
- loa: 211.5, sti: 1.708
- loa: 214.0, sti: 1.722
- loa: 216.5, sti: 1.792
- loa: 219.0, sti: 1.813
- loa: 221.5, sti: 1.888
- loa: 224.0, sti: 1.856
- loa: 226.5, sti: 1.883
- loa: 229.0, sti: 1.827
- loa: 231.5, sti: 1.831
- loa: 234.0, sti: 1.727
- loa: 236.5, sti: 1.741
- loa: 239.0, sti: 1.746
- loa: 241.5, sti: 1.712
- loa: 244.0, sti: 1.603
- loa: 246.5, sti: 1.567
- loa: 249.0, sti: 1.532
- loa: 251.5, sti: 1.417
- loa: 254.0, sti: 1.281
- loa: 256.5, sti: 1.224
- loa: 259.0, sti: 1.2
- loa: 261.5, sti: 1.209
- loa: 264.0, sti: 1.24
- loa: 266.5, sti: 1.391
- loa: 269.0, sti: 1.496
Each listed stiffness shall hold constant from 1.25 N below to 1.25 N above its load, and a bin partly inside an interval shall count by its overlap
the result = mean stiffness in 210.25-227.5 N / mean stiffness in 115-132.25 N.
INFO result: 1.43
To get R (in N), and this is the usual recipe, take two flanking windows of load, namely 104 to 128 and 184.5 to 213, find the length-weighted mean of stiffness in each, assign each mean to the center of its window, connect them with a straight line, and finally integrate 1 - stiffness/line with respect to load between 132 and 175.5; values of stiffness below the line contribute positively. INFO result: -2.57 N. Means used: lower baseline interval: 1.45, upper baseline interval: 1.67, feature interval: 1.65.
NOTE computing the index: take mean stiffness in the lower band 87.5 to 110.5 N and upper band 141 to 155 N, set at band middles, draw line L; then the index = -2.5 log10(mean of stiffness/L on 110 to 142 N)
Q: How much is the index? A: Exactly 0.31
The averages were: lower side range 1.97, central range 1.37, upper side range 1.71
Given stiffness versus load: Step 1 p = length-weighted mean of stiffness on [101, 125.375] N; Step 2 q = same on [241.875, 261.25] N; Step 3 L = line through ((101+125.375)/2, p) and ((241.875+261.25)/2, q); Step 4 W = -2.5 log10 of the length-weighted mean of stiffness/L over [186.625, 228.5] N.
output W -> -0.20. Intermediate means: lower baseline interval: 1.54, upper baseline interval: 1.41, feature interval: 1.74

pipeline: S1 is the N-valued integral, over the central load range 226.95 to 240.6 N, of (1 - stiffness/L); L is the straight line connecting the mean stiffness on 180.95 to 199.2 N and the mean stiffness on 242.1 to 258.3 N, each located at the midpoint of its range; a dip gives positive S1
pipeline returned -2.6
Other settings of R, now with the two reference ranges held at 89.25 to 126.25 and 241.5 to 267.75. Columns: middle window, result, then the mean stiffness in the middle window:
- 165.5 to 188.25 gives -0.9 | 1.61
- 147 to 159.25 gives -1.2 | 1.75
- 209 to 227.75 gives -4.4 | 1.8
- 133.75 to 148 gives 0.5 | 1.57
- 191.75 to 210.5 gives -2.5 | 1.7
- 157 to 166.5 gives -0.7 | 1.7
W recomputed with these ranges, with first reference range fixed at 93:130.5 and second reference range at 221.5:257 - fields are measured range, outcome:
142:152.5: -0.06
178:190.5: 0.04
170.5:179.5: 0.01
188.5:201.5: -0.05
